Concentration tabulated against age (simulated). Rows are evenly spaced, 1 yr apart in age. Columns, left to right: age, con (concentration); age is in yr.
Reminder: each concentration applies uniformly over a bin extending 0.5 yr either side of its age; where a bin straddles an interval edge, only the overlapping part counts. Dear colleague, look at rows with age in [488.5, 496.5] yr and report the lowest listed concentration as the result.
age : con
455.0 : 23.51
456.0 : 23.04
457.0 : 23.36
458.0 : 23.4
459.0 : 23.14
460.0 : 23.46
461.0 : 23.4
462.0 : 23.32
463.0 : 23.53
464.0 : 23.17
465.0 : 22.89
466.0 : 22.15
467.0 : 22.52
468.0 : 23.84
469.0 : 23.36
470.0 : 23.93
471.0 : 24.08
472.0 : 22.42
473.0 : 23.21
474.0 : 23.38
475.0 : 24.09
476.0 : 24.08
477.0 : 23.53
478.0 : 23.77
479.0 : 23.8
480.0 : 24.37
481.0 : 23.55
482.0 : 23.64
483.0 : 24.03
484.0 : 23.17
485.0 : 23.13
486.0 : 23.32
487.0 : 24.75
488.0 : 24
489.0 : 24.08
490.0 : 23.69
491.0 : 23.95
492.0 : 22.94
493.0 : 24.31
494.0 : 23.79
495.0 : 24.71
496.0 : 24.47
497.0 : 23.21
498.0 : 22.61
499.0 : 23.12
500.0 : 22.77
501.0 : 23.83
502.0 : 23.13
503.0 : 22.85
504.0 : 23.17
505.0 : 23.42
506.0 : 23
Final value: 22.94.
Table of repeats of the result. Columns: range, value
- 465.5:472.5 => 22.15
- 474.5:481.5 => 23.53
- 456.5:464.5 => 23.14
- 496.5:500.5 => 22.61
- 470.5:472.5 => 22.42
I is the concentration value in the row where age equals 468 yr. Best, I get 23.84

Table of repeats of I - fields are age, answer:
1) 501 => 23.83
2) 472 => 22.42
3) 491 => 23.95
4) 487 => 24.75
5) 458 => 23.4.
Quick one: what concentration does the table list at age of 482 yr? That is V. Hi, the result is 23.64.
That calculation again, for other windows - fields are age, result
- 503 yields 22.85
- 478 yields 23.77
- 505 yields 23.42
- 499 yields 23.12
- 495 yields 24.71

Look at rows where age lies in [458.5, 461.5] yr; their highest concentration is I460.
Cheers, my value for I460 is 23.46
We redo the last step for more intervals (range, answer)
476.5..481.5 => 24.37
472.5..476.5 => 24.09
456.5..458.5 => 23.4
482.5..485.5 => 24.03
